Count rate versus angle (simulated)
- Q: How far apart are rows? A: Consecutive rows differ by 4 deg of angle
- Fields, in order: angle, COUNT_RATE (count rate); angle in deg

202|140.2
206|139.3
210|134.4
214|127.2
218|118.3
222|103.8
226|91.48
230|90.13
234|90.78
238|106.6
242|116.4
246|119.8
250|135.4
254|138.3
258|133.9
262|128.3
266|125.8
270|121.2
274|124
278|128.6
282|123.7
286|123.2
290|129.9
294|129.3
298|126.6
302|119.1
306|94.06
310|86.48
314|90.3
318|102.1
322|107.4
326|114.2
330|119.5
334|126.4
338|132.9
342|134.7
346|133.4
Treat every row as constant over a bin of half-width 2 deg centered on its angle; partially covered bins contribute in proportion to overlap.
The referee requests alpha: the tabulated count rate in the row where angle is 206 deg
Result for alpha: 139.3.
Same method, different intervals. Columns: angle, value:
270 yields 121.2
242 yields 116.4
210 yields 134.4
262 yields 128.3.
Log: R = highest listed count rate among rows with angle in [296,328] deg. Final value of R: 126.6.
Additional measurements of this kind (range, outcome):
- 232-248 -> 119.8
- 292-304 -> 129.3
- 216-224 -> 118.3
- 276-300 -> 129.9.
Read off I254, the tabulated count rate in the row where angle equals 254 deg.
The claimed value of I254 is 138.3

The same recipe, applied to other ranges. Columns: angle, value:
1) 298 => 126.6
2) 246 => 119.8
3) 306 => 94.06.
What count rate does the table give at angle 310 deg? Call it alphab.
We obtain 86.48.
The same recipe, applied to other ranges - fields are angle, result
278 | 128.6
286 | 123.2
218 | 118.3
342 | 134.7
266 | 125.8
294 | 129.3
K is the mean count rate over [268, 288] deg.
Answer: 124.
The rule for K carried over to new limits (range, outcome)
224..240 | 94.7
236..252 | 120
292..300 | 128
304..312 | 90.3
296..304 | 123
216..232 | 101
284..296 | 127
